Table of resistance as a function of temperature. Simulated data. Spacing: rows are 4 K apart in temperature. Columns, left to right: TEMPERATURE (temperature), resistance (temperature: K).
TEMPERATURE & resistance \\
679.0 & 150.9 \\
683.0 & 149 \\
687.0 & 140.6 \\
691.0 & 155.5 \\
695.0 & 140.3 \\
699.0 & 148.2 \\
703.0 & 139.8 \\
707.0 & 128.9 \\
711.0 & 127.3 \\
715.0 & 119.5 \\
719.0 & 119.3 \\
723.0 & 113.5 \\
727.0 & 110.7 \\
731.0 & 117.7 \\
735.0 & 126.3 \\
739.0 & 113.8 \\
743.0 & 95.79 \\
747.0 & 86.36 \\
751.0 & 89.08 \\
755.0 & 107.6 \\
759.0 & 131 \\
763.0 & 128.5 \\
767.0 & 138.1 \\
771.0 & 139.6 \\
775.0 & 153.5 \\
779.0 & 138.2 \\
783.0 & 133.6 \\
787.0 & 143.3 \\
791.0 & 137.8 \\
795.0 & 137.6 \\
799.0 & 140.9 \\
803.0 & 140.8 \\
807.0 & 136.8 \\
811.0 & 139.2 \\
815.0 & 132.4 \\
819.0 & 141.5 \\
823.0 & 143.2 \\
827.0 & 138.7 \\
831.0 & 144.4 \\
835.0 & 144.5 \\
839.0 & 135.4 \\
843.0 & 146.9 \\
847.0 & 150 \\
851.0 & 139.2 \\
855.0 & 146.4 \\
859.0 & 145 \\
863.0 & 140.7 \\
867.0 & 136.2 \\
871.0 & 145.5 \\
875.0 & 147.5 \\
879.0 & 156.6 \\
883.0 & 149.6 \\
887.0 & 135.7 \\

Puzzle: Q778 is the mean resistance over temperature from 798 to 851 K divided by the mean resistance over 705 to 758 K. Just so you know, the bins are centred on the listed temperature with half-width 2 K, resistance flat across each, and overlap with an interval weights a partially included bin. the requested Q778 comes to 1.3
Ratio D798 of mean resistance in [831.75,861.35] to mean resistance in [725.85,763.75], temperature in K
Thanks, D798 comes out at 1.31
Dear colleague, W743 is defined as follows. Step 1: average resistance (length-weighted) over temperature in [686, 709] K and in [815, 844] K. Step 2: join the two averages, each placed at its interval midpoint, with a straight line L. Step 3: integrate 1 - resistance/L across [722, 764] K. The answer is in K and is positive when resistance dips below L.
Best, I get 9.3 K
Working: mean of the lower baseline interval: 142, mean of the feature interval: 110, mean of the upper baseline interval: 141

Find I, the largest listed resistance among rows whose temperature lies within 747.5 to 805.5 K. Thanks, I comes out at 153.5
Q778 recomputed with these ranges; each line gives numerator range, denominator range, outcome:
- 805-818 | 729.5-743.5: 1.19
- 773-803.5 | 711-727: 1.19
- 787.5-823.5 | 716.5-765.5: 1.24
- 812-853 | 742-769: 1.27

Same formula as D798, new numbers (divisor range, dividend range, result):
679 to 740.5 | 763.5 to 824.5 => 1.07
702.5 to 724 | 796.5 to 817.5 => 1.11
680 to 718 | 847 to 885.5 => 1.05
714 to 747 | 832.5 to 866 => 1.27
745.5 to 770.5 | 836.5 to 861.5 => 1.24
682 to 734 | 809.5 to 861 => 1.08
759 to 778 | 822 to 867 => 1.03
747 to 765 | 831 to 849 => 1.30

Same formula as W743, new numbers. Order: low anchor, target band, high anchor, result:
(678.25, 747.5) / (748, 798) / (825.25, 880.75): 1.4 K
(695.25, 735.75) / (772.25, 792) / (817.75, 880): -1.0 K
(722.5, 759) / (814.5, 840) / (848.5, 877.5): -1.5 K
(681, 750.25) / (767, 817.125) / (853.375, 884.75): -1.5 K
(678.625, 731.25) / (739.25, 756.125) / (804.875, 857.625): 4.9 K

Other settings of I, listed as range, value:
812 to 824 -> 143.2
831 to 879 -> 156.6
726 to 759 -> 131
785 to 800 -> 143.3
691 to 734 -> 155.5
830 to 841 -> 144.5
